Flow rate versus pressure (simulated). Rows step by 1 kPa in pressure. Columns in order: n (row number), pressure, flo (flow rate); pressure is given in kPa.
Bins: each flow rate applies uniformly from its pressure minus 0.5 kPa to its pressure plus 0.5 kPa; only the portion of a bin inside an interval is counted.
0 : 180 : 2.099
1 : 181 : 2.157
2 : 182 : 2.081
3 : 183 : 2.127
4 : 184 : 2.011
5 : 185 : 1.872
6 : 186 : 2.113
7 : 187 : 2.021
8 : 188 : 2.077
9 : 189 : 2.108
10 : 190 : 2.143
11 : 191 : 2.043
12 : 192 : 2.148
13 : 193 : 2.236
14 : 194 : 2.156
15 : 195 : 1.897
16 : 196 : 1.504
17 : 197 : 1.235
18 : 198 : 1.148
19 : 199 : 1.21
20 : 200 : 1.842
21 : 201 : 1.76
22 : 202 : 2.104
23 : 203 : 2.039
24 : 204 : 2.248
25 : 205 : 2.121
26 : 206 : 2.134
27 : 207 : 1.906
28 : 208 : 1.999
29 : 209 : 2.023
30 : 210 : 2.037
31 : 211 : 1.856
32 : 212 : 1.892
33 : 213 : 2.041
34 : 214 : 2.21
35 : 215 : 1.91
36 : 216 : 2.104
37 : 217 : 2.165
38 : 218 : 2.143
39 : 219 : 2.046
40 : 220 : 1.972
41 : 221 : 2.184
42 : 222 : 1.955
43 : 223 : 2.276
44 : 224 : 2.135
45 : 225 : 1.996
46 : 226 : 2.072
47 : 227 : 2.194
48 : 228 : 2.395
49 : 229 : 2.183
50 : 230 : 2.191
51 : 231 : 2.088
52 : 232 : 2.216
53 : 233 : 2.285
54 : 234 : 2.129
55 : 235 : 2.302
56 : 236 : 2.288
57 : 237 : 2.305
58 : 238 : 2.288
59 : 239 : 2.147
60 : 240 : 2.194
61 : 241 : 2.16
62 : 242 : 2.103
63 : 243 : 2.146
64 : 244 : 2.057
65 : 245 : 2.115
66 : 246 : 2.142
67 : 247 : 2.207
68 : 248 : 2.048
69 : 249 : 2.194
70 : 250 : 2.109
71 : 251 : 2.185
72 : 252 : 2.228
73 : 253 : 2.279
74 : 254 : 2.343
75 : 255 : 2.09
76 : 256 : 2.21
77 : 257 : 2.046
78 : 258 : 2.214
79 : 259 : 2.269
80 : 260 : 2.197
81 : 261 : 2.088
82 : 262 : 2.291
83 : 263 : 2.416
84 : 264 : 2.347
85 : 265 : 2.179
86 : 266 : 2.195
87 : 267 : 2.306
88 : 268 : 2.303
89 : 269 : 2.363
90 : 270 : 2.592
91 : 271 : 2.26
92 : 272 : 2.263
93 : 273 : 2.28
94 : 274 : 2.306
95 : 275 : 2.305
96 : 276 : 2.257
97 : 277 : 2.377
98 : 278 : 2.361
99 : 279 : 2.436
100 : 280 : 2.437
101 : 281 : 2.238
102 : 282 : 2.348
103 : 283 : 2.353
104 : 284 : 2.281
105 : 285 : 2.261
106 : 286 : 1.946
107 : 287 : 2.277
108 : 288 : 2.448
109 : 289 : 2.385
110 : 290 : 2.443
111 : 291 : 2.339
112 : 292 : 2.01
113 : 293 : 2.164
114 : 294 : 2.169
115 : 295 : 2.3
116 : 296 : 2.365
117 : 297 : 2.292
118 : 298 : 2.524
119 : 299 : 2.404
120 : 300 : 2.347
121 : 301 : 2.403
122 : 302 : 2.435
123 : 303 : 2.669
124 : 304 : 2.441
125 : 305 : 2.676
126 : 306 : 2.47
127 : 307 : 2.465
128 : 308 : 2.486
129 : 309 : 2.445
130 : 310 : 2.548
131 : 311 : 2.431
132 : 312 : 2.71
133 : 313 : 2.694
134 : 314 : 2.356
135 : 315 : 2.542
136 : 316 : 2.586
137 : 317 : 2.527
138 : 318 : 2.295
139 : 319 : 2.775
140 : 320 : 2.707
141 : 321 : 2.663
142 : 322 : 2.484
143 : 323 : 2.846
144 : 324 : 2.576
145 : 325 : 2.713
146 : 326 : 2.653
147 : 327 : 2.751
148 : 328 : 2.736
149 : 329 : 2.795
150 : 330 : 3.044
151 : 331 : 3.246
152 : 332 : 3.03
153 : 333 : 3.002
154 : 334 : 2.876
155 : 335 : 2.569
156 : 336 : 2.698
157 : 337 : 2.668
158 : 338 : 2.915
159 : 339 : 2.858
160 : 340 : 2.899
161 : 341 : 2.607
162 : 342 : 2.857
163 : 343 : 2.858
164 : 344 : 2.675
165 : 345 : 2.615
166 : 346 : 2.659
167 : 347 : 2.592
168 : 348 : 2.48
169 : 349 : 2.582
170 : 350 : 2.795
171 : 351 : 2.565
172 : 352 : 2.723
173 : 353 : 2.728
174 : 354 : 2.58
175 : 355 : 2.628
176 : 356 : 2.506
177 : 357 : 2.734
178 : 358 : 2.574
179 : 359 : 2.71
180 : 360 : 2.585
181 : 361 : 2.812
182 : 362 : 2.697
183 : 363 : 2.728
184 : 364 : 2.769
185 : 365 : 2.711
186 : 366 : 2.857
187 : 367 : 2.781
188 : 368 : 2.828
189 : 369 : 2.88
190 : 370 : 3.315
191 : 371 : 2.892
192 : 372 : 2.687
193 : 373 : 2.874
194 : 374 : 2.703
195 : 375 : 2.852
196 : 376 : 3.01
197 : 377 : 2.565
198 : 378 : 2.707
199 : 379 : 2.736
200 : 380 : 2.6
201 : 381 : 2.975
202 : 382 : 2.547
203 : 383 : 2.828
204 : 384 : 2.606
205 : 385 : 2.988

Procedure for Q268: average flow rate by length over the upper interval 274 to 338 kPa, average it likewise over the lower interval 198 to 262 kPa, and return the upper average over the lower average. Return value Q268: 1.2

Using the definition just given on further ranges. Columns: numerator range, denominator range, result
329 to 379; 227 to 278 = 1.24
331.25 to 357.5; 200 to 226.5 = 1.33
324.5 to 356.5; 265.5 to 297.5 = 1.19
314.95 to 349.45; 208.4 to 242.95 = 1.28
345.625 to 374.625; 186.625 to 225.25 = 1.38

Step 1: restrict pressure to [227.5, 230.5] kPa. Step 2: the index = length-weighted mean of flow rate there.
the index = 2.26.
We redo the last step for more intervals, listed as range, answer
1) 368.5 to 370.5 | 3.1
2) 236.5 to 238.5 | 2.3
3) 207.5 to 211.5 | 1.98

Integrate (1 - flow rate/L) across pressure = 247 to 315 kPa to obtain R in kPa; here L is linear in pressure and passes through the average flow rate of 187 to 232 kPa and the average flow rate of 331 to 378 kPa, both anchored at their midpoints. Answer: 1.4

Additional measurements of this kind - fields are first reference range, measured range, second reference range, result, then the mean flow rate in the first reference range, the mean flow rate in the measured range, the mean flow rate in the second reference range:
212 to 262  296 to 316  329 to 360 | 0.33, 2.16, 2.49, 2.74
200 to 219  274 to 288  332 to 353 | 0.61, 2.03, 2.3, 2.73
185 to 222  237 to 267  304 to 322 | 0.39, 1.96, 2.19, 2.55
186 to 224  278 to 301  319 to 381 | 1.10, 1.97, 2.31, 2.75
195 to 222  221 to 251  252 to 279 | -1.17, 1.92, 2.17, 2.28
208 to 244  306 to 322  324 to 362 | 0.26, 2.13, 2.54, 2.74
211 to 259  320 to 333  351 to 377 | -1.09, 2.15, 2.8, 2.76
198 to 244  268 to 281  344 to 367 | -0.19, 2.08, 2.35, 2.67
